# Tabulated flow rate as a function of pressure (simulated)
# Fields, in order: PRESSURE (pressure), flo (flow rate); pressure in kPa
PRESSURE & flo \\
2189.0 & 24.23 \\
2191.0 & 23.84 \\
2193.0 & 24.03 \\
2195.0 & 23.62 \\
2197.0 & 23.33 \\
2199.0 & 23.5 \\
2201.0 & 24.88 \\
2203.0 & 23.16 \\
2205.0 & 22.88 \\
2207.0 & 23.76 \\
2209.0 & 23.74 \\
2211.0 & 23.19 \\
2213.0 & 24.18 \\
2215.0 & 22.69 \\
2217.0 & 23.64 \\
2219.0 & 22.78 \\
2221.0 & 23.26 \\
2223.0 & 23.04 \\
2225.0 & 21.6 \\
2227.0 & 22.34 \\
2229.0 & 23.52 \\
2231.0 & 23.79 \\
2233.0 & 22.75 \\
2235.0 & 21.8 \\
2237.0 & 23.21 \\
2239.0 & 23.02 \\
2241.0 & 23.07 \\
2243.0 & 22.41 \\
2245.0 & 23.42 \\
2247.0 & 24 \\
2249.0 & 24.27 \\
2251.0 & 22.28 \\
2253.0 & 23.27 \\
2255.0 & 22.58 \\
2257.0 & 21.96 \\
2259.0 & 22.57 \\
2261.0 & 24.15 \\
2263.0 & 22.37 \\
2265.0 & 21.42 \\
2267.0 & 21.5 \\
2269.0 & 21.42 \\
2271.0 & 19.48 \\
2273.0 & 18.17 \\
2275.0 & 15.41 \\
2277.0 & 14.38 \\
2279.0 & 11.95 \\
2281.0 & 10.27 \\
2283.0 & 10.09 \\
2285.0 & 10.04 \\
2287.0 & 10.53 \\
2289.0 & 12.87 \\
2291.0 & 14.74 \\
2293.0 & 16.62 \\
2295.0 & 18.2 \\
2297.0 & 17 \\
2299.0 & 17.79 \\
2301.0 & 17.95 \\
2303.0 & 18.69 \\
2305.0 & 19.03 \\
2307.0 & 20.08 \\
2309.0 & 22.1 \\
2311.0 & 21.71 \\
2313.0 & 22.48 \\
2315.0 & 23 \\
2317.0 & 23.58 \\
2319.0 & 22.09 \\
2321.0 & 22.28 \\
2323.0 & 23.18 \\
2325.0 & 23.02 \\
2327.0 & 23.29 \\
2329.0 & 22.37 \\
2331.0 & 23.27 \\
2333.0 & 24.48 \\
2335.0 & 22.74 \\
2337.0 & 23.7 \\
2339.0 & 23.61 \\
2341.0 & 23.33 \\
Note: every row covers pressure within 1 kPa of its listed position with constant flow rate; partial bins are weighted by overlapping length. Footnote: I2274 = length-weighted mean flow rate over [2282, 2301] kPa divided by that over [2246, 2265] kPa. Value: 0.63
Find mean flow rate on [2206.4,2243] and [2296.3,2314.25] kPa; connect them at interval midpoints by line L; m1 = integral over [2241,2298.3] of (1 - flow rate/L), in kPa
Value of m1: 7.4 kPa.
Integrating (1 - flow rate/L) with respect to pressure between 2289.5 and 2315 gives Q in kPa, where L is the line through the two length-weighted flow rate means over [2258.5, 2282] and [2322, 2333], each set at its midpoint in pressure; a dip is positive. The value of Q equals 2.7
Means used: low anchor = 18.5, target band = 18.9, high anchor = 23.2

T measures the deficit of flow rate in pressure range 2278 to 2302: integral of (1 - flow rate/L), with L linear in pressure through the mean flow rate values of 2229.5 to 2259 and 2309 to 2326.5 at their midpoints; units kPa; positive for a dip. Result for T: 9.24 kPa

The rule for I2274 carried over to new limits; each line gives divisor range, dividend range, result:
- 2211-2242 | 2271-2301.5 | 0.63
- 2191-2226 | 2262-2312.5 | 0.73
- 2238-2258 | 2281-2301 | 0.62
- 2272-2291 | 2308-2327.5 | 1.78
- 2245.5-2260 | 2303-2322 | 0.94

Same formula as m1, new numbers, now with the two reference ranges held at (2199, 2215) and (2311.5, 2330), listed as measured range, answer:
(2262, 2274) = 1.26 kPa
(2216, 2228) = 0.37 kPa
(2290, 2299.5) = 2.54 kPa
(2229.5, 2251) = 0.21 kPa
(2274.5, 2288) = 6.67 kPa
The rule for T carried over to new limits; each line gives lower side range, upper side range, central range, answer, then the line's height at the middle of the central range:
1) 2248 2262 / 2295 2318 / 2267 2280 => 2.88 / 22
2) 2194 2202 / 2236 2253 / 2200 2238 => 0.62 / 23.6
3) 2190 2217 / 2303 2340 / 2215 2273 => 1.53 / 23.2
